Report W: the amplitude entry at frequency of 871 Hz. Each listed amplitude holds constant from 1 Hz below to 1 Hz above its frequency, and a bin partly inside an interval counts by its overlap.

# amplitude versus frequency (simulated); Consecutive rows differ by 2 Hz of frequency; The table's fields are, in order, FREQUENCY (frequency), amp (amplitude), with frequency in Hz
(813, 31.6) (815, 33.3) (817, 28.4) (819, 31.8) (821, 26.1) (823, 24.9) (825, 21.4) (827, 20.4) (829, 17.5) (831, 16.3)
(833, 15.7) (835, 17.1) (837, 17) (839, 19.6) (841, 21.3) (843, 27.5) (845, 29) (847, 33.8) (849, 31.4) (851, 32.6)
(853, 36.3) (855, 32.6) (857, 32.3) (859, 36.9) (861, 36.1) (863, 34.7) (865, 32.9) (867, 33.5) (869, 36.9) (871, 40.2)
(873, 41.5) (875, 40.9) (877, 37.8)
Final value 40.2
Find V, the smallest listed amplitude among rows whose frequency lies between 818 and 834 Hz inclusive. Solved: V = 15.7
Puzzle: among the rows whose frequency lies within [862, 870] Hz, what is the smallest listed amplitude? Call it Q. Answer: 32.9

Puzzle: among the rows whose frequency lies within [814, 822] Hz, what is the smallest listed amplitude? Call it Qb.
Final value 26.1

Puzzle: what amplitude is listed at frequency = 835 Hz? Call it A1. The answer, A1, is 17.1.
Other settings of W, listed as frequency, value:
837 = 17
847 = 33.8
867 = 33.5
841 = 21.3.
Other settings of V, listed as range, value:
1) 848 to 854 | 31.4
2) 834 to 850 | 17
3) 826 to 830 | 17.5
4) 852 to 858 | 32.3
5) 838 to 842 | 19.6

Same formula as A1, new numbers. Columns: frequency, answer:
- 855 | 32.6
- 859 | 36.9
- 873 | 41.5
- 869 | 36.9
